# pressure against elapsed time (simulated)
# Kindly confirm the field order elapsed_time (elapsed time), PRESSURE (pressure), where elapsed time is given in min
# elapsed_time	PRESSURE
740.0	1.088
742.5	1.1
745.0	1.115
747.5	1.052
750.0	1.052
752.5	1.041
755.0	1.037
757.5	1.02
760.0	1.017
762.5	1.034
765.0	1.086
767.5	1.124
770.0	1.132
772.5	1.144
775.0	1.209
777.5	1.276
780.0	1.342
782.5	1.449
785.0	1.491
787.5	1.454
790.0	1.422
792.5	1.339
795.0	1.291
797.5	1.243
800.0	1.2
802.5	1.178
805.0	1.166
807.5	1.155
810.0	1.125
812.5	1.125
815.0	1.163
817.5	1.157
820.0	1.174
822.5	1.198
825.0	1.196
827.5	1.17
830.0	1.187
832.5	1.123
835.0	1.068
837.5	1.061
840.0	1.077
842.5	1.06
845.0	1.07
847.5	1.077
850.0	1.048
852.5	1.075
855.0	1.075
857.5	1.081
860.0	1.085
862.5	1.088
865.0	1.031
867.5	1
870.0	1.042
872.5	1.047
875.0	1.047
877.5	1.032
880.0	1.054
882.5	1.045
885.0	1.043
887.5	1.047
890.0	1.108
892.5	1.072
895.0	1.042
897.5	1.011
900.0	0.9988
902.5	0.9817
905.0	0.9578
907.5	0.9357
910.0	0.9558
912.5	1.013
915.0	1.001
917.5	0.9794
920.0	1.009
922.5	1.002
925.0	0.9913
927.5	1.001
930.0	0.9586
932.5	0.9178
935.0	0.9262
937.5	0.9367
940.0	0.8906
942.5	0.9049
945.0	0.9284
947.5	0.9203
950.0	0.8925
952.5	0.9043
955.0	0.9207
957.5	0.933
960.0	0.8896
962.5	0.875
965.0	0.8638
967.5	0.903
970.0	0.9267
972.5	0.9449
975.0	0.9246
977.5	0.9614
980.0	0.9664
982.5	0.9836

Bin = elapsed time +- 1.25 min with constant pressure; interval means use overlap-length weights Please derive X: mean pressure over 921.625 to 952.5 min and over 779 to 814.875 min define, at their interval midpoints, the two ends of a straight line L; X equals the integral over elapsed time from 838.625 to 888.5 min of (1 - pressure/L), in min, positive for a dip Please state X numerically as 2.7 min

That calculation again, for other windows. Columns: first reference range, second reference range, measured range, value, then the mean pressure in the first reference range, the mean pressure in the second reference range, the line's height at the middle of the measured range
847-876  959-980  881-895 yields -0.53 min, 1.06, 0.915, 1.02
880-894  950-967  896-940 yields 0.76 min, 1.06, 0.898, 0.991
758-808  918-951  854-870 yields 0.39 min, 1.24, 0.946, 1.08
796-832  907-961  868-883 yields 0.21 min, 1.17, 0.946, 1.06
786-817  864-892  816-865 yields 1.43 min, 1.24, 1.05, 1.14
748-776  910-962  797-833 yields -4.56 min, 1.08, 0.945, 1.04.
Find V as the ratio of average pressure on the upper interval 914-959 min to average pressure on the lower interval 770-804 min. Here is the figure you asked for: 0.73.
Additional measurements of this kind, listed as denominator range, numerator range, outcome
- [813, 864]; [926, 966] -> 0.83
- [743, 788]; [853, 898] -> 0.90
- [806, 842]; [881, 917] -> 0.89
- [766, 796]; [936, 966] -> 0.69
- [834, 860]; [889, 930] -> 0.94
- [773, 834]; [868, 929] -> 0.82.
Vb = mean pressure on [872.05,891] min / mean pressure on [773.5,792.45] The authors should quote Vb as 0.77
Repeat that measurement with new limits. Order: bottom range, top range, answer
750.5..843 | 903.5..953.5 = 0.81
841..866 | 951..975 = 0.85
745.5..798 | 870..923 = 0.85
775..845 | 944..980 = 0.75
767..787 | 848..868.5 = 0.83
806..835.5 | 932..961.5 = 0.79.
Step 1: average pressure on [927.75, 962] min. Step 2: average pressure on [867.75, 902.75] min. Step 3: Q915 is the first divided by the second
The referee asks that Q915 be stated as 0.88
